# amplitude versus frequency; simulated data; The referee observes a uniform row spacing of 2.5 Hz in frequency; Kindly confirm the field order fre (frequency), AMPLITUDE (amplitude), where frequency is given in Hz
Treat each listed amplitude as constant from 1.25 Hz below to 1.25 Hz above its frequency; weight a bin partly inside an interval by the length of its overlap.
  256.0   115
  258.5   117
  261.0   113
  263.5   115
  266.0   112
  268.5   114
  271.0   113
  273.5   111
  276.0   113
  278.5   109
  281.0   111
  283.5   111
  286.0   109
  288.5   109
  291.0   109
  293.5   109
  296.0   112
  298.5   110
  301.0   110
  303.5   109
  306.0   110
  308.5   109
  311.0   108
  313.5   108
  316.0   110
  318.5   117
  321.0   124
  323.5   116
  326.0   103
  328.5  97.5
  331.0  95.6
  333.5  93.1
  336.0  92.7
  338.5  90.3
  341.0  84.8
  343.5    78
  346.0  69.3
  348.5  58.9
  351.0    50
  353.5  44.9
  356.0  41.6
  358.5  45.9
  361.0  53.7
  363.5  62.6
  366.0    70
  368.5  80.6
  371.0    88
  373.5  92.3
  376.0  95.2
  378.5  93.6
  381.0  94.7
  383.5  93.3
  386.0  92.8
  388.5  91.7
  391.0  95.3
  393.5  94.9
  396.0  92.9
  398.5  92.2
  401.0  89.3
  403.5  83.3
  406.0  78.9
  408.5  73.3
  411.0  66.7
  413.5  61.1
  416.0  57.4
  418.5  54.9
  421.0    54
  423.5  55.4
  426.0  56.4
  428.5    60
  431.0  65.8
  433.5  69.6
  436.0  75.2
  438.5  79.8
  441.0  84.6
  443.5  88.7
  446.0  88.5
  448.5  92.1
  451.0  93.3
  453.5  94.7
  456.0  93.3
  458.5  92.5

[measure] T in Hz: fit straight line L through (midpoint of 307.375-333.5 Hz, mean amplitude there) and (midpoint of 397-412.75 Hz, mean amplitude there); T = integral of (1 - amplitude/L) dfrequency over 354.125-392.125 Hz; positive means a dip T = 4.6 Hz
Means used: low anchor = 108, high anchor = 80.2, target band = 78.8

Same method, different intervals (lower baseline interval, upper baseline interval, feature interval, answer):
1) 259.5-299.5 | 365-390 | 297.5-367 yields 8.7 Hz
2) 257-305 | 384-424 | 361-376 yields 1.6 Hz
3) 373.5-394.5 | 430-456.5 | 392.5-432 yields 8.2 Hz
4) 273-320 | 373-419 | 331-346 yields 1.9 Hz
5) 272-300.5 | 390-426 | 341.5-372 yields 9.2 Hz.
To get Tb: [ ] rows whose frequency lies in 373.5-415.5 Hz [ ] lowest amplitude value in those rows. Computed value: 61.1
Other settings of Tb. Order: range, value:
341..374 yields 41.6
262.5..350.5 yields 58.9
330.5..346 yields 69.3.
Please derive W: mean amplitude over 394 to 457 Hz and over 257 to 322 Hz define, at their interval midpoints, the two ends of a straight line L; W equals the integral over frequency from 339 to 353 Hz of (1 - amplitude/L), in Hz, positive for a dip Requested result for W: 4.2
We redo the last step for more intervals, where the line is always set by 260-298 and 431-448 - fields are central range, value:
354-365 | 5.1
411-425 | 4.5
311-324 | -1.3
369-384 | 0.0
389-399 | -0.5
